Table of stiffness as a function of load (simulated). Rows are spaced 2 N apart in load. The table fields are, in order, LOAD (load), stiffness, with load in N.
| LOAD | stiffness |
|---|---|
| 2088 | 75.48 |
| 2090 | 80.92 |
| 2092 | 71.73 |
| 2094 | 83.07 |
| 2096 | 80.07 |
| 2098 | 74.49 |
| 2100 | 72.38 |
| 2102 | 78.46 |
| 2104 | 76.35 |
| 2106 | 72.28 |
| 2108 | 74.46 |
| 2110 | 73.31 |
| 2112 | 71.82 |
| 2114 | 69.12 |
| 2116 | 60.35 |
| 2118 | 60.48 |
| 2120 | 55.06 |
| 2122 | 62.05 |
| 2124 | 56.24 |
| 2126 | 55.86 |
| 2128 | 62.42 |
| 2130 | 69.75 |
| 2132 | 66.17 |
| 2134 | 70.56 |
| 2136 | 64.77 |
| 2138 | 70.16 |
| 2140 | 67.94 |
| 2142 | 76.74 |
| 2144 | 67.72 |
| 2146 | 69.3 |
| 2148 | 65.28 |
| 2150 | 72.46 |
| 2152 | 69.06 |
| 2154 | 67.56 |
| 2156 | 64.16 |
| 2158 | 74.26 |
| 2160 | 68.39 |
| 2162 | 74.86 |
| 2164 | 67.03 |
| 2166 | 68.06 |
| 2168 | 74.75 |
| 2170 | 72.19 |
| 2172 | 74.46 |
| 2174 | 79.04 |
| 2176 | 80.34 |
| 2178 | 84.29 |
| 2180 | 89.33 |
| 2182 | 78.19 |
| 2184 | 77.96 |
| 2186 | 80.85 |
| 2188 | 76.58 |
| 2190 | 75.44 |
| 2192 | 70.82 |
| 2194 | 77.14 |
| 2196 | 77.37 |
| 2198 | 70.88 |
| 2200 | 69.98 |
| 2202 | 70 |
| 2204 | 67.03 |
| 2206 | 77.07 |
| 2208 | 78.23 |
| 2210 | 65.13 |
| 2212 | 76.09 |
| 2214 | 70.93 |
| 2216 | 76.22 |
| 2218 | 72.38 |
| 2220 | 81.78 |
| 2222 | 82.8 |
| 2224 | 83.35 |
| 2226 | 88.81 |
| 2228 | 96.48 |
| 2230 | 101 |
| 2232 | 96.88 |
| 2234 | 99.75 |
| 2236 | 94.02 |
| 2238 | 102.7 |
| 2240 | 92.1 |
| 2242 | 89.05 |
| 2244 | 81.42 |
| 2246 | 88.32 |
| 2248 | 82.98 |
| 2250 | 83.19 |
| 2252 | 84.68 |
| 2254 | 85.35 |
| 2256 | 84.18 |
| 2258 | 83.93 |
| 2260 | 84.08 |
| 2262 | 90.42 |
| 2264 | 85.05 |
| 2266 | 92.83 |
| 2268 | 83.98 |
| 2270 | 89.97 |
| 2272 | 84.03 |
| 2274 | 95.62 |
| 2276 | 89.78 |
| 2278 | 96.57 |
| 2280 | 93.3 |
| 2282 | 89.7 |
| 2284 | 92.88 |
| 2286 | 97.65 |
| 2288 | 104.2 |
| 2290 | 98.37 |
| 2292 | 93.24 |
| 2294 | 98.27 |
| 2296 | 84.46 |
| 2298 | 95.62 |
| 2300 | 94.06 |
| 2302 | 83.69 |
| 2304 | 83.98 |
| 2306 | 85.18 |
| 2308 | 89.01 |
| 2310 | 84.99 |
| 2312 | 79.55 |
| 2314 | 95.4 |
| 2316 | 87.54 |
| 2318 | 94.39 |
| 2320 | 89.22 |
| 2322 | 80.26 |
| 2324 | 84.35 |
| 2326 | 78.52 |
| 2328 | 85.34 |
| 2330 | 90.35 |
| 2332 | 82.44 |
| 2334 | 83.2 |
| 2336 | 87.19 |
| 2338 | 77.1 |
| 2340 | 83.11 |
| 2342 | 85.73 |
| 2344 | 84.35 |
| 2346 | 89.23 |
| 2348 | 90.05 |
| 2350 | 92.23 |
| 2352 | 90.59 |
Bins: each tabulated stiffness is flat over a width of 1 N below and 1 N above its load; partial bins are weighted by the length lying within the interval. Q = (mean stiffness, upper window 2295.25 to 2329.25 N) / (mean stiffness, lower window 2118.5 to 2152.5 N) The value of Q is 1.32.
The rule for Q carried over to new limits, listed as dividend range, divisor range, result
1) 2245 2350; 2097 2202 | 1.24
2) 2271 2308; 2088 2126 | 1.31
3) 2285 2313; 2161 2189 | 1.18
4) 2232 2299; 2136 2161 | 1.31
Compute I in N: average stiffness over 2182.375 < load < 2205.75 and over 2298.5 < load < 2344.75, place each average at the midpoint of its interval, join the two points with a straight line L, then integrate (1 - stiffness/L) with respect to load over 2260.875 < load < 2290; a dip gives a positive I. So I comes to -3.7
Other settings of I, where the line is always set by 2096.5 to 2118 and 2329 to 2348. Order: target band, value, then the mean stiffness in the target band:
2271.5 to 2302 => -4.3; 93.7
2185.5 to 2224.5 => 1.3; 74.8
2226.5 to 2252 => -4.0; 92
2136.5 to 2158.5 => 1.5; 69.3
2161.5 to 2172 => 0.5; 71.5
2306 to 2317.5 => -0.5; 87.4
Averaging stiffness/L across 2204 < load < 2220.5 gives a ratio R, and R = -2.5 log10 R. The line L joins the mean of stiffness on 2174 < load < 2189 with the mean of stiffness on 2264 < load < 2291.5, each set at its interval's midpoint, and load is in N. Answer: 0.15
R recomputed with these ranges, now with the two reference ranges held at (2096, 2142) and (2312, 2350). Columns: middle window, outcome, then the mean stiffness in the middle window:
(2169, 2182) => -0.100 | 79.8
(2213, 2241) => -0.148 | 88.5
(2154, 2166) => 0.031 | 69.4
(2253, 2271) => -0.085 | 86.6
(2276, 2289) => -0.165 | 95.3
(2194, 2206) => 0.041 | 72.1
